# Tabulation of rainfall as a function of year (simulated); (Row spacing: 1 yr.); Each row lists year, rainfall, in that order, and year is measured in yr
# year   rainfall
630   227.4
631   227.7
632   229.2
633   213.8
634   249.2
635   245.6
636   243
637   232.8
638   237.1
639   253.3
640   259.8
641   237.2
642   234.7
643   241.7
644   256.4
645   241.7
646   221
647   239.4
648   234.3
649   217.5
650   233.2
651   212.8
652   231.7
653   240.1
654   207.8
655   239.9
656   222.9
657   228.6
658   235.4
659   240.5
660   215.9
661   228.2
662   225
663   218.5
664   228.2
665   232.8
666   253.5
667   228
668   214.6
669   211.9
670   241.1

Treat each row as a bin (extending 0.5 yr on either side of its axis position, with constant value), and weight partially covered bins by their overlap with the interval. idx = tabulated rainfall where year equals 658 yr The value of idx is 235.4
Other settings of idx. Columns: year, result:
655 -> 239.9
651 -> 212.8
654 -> 207.8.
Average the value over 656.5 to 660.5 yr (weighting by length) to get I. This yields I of 230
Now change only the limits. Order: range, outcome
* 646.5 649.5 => 230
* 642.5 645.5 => 247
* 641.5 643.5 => 238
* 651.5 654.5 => 227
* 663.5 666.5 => 238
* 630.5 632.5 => 228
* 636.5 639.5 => 241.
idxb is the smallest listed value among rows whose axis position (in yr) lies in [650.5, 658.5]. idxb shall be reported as 207.8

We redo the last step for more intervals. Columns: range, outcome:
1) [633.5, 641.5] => 232.8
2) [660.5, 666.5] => 218.5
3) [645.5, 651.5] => 212.8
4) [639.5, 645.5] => 234.7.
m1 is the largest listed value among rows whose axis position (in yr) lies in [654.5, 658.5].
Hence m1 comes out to 239.9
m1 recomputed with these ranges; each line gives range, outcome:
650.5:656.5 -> 240.1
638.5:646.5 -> 259.8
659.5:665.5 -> 232.8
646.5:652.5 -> 239.4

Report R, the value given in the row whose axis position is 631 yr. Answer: 227.7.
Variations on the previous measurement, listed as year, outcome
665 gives 232.8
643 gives 241.7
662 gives 225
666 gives 253.5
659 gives 240.5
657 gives 228.6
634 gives 249.2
